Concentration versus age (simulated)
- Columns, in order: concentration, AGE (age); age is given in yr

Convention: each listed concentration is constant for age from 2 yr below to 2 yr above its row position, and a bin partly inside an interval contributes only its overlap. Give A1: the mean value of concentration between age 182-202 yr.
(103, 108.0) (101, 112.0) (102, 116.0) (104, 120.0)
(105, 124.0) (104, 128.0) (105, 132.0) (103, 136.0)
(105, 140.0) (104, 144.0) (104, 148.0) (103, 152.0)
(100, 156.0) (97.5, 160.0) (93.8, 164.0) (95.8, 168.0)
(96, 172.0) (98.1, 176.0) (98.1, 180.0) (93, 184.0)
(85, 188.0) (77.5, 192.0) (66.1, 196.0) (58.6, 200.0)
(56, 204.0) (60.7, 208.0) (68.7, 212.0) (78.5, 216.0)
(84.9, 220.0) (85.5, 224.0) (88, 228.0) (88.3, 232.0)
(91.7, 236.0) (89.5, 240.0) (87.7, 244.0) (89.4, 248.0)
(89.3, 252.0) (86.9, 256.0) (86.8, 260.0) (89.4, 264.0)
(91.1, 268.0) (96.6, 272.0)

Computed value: 76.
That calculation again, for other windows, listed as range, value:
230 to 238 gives 90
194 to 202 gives 62.3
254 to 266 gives 87.7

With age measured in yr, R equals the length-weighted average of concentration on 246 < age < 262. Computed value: 88.1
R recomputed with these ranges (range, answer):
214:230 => 84.2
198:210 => 58.4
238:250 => 88.9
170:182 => 97.4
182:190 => 89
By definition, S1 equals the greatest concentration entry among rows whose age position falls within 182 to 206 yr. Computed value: 93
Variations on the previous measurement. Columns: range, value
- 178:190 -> 98.1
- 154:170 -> 100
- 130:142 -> 105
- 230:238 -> 91.7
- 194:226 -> 85.5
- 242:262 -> 89.4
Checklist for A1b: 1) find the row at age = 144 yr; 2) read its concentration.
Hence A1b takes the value 104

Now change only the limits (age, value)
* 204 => 56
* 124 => 105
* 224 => 85.5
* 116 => 102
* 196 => 66.1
